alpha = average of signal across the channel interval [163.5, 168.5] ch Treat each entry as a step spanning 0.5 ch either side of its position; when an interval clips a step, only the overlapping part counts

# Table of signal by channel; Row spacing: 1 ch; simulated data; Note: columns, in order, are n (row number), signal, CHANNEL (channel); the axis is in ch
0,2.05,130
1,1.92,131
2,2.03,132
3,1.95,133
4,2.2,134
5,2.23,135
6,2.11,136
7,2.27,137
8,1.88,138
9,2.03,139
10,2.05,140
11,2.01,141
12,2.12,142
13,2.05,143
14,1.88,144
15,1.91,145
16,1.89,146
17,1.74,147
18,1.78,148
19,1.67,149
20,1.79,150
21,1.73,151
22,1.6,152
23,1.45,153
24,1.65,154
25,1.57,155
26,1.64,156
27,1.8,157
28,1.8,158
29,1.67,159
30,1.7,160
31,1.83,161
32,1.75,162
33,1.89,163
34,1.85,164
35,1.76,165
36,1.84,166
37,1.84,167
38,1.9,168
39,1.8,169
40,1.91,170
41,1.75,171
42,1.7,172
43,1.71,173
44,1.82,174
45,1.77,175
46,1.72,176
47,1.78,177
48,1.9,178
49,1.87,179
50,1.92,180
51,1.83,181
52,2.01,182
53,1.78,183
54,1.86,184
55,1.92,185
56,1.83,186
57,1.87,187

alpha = 1.84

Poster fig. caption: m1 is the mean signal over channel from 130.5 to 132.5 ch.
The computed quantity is 1.97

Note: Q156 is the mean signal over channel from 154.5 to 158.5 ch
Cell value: 1.7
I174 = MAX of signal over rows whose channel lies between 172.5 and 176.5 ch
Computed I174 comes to 1.82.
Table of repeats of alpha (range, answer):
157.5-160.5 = 1.72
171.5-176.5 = 1.74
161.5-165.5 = 1.81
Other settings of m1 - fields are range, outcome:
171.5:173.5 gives 1.71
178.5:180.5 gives 1.9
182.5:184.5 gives 1.82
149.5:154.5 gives 1.64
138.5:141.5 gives 2.03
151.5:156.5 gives 1.58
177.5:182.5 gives 1.91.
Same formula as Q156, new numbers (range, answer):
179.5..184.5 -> 1.88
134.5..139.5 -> 2.1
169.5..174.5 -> 1.78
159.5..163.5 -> 1.79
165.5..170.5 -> 1.86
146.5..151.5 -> 1.74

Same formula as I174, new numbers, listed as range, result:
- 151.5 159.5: 1.8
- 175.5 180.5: 1.92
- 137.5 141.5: 2.05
